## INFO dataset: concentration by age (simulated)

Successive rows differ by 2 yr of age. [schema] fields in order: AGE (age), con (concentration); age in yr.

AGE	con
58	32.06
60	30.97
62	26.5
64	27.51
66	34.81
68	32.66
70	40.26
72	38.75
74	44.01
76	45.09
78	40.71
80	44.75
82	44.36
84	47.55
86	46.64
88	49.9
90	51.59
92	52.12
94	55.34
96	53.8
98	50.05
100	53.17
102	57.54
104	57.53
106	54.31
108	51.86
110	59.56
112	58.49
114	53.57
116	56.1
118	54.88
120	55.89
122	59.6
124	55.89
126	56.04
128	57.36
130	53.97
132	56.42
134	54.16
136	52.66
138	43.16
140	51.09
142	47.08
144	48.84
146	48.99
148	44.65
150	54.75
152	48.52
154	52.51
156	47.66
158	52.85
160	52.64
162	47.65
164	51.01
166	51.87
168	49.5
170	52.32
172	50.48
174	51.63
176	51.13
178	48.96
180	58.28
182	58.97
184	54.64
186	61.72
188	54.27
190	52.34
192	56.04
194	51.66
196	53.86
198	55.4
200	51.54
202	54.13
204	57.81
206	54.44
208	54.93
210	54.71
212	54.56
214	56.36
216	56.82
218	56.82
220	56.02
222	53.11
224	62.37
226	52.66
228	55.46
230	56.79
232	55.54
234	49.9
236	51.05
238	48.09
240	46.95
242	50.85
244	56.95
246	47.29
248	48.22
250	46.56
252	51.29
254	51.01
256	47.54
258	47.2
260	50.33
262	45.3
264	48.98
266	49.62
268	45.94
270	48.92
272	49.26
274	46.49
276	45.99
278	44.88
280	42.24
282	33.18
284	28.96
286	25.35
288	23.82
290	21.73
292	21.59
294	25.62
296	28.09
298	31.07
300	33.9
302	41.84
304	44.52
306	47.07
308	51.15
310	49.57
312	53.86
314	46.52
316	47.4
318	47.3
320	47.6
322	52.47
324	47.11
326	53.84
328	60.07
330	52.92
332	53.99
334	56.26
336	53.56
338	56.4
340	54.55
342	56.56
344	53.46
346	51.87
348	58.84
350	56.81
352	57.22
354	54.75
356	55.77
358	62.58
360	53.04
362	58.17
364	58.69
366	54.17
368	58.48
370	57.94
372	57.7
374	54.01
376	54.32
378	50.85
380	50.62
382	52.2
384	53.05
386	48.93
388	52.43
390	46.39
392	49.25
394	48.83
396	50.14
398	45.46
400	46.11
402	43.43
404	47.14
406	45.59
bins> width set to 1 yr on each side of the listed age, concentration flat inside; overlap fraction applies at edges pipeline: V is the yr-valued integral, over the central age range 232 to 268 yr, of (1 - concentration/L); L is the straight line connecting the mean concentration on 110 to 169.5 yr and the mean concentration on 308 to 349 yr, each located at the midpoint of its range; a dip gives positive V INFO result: 2.2 yr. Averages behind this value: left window 52.5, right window 52.7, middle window 49.3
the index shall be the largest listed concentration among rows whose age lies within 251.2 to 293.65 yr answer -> 51.29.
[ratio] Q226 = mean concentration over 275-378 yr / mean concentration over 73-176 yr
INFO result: 0.9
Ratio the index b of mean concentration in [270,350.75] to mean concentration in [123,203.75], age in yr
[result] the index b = 0.86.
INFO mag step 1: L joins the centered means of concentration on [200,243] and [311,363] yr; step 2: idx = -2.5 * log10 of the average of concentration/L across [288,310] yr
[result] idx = 0.476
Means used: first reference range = 54.2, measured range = 34.8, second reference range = 54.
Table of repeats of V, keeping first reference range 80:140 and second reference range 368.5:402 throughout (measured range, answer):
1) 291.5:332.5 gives 5.41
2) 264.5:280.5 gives 1.57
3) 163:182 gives 0.28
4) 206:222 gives -0.92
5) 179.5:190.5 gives -0.85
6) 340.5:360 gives -1.86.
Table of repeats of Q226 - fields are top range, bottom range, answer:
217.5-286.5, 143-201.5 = 0.93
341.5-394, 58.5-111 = 1.19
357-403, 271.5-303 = 1.55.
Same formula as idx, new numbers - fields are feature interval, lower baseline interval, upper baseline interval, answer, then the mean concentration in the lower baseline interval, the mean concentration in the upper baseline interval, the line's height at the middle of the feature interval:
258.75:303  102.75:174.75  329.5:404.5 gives 0.37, 52.7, 53.4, 53.1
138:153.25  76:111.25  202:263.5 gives 0.06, 51.1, 52.6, 51.6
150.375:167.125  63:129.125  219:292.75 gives -0.05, 49.8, 46.2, 48.4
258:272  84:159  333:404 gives 0.11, 52.9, 53.4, 53.2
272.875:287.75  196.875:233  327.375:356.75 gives 0.42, 55.5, 55.5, 55.5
